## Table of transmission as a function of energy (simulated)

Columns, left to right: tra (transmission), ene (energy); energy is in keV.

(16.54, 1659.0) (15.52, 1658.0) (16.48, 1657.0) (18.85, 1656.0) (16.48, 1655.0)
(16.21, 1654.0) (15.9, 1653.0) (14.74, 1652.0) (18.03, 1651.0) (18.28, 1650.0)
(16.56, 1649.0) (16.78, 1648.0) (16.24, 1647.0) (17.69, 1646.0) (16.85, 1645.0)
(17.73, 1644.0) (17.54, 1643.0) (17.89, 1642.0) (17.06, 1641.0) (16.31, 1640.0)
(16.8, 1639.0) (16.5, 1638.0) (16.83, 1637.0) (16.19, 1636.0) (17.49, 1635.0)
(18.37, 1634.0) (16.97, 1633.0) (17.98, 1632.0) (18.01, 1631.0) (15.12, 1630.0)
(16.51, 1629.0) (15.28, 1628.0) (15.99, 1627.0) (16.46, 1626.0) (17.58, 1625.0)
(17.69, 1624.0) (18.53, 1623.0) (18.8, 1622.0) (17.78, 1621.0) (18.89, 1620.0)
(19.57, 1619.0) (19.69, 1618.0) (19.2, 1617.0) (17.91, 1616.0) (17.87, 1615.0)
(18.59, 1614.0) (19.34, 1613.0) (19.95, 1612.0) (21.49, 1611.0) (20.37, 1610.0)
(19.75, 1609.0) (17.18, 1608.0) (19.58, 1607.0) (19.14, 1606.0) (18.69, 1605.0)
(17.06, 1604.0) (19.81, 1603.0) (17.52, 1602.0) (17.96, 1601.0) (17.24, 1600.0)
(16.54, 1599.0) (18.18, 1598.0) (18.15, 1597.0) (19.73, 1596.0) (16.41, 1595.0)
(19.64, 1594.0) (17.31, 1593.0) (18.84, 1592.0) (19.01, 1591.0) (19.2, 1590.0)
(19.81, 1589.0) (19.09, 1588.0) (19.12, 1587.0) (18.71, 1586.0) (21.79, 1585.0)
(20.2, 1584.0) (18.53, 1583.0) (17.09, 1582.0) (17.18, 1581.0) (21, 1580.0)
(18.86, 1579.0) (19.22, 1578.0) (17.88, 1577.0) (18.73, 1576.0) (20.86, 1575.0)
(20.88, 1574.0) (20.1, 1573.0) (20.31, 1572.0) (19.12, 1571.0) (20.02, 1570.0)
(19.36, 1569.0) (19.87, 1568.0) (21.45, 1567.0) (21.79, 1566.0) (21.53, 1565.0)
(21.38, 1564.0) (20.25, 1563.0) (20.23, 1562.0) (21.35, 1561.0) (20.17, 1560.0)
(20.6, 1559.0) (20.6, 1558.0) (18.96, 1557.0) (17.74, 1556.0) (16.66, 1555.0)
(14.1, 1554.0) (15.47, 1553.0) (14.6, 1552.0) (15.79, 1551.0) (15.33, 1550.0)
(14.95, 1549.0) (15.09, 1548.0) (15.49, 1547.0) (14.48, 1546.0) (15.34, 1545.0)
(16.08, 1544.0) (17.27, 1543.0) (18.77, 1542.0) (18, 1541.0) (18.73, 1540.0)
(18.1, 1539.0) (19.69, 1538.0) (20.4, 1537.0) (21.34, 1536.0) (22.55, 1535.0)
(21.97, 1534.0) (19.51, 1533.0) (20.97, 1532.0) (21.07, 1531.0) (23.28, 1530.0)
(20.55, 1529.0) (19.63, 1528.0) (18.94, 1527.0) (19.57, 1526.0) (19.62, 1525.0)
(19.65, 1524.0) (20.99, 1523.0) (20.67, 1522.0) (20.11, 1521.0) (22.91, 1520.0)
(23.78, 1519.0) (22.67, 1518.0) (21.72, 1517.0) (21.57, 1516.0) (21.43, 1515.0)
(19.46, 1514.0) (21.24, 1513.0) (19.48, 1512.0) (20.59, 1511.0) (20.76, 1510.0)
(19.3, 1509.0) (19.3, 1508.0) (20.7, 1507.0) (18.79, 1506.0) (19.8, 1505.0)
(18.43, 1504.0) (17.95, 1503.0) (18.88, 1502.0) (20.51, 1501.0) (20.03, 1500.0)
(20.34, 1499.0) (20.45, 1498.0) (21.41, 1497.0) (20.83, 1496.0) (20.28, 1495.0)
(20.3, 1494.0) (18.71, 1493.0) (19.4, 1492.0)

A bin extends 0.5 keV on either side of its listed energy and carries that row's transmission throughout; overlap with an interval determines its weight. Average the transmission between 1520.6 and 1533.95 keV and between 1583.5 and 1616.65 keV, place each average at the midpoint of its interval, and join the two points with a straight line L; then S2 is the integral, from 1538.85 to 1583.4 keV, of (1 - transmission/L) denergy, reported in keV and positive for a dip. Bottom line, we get 2.76 keV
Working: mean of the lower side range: 20.4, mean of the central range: 18.4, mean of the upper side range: 18.8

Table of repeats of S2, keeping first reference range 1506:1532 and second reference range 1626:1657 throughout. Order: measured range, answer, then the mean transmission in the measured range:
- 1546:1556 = 2.2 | 15.4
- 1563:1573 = -0.7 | 20.5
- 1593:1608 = 0.0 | 18.2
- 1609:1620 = -1.0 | 19.4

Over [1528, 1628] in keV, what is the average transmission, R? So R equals 18.8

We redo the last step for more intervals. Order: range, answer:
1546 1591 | 18.8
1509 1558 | 19.1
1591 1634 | 18.2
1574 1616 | 18.9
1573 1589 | 19.3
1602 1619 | 19.1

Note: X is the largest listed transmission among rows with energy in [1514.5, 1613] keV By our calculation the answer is 23.78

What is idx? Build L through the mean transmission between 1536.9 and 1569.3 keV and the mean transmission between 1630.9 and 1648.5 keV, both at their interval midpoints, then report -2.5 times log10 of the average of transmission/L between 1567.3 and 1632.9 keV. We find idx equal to -0.06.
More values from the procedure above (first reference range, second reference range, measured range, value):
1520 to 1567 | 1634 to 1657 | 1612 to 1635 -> -0.03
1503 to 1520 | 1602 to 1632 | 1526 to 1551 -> 0.08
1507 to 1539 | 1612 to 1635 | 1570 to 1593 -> -0.01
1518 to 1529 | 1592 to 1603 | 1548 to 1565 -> 0.08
